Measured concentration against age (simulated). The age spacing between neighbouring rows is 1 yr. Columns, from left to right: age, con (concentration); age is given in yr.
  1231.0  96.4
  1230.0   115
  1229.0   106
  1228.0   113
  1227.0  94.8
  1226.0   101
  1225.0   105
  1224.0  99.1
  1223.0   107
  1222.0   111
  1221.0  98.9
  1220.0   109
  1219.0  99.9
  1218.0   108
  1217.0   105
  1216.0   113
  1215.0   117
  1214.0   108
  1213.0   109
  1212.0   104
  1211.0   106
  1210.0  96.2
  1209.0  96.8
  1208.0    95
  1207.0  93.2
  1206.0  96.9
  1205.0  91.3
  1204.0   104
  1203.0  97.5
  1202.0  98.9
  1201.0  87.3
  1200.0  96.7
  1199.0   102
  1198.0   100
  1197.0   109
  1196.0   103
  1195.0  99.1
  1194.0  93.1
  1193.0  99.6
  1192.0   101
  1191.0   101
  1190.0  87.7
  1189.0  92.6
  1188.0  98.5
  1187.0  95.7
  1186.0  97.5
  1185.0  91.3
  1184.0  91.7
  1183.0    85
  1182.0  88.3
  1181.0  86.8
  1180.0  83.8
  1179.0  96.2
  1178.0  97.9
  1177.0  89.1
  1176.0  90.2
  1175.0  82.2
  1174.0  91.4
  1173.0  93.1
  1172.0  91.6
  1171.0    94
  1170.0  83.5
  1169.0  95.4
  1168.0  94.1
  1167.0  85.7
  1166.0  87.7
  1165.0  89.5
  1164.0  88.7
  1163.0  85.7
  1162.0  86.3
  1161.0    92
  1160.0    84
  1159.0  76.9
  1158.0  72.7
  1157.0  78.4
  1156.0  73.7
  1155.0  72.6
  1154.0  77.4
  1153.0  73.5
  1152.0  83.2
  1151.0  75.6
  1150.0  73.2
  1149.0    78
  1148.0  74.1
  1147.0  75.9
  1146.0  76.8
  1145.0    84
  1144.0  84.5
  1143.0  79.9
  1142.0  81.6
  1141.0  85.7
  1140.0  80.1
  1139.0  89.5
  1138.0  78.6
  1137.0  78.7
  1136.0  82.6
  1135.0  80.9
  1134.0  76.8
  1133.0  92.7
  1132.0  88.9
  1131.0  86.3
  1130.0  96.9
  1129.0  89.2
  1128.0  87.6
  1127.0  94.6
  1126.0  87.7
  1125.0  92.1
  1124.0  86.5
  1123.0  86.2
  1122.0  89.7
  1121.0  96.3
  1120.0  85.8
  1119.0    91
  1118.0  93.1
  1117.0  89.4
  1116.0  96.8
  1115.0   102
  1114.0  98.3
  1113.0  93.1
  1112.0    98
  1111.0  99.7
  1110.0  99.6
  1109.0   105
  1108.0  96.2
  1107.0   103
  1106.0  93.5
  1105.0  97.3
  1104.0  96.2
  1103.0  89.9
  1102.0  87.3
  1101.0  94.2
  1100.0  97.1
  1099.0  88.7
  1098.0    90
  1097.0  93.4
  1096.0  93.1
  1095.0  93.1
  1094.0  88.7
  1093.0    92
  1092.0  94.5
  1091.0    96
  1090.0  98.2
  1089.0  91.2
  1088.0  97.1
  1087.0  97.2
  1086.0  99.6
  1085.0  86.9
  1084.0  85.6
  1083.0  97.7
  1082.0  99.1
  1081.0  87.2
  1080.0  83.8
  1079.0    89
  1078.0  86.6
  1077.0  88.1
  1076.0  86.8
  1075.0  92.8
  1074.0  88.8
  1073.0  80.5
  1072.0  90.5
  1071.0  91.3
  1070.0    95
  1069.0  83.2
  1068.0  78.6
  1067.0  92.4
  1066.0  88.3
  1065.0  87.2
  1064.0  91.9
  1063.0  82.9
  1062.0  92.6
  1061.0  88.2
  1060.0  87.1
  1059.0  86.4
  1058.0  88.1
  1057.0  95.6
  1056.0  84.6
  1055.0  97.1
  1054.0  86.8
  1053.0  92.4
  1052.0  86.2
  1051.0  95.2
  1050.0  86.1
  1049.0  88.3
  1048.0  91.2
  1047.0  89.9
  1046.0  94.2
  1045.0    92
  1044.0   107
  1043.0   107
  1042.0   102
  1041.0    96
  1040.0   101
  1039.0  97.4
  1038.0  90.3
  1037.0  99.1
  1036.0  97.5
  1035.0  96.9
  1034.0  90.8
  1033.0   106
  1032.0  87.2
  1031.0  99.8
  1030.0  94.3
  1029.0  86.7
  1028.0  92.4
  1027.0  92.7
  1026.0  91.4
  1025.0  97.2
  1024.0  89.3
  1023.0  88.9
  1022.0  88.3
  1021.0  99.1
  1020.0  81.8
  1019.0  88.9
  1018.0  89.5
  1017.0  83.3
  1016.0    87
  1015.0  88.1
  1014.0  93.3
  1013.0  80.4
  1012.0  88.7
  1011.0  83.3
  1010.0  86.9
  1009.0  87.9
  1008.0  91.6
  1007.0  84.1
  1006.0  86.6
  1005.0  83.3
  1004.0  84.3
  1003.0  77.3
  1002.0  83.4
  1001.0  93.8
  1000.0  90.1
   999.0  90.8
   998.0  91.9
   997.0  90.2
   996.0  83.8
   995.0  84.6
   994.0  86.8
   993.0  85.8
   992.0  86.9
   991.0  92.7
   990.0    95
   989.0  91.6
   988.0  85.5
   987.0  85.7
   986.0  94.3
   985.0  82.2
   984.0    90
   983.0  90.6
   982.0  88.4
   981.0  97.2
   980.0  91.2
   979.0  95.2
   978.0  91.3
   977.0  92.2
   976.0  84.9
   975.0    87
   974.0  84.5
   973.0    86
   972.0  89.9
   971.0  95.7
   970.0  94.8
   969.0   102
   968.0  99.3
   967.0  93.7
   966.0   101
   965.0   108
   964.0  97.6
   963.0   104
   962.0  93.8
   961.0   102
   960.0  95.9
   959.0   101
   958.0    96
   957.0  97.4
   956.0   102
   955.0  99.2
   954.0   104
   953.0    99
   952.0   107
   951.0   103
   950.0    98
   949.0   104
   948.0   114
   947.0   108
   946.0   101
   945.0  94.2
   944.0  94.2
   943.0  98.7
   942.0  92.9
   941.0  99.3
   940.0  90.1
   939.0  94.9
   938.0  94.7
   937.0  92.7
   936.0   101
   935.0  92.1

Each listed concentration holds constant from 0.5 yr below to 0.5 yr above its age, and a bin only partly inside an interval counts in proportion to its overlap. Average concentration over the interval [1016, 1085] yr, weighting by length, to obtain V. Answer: 91.3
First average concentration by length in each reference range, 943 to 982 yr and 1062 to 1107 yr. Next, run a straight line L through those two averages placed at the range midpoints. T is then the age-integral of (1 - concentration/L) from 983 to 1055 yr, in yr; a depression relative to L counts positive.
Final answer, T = 2.9 yr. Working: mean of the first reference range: 97.5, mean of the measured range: 90.6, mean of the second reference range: 91.1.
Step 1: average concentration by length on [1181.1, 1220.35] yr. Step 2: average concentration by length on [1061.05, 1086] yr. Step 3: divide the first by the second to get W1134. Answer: 1.1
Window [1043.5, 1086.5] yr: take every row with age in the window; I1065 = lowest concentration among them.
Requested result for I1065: 78.6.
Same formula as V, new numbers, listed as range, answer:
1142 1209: 89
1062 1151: 89.6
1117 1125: 89.9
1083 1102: 93.1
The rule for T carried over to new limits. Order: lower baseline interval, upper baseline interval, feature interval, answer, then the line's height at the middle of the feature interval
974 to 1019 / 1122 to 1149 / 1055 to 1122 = -4.93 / 85.7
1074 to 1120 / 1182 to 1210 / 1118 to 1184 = 6.78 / 95.1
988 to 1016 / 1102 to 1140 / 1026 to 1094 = -2.00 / 89.4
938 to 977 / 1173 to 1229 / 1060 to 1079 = 1.94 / 98.1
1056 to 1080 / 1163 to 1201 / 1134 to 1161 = 3.69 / 91.7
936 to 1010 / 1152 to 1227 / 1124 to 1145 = 1.88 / 94.1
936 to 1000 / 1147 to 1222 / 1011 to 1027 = 0.90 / 94.2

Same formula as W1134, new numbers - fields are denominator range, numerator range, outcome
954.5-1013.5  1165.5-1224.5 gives 1.06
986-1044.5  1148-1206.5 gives 0.99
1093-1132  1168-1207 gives 1.01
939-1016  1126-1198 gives 0.94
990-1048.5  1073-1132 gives 1.02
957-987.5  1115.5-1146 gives 0.93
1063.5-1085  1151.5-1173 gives 0.95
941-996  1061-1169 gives 0.93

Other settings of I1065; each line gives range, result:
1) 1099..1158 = 72.6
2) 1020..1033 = 81.8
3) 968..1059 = 77.3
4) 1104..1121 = 85.8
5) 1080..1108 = 83.8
